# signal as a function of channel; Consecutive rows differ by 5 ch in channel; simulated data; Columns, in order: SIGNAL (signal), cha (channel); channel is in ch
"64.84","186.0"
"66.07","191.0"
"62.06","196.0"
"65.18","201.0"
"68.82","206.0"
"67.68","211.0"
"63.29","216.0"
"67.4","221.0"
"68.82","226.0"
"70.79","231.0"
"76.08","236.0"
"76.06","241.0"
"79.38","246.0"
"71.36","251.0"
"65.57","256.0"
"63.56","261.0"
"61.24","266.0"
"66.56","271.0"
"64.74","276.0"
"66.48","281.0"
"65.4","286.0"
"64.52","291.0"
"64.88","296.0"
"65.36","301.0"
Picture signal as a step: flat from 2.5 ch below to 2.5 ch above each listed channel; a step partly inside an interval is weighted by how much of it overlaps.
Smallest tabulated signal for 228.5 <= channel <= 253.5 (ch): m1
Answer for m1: 70.79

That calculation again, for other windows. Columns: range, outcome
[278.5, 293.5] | 64.52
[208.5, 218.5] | 63.29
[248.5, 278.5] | 61.24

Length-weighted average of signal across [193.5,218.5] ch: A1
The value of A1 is 65.4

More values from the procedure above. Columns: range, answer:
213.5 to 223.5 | 65.3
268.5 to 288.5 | 65.8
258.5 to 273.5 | 63.8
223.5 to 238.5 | 71.9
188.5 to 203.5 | 64.4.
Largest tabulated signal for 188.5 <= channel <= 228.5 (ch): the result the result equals 68.82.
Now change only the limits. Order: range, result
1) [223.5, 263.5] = 79.38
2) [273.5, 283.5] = 66.48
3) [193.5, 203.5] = 65.18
